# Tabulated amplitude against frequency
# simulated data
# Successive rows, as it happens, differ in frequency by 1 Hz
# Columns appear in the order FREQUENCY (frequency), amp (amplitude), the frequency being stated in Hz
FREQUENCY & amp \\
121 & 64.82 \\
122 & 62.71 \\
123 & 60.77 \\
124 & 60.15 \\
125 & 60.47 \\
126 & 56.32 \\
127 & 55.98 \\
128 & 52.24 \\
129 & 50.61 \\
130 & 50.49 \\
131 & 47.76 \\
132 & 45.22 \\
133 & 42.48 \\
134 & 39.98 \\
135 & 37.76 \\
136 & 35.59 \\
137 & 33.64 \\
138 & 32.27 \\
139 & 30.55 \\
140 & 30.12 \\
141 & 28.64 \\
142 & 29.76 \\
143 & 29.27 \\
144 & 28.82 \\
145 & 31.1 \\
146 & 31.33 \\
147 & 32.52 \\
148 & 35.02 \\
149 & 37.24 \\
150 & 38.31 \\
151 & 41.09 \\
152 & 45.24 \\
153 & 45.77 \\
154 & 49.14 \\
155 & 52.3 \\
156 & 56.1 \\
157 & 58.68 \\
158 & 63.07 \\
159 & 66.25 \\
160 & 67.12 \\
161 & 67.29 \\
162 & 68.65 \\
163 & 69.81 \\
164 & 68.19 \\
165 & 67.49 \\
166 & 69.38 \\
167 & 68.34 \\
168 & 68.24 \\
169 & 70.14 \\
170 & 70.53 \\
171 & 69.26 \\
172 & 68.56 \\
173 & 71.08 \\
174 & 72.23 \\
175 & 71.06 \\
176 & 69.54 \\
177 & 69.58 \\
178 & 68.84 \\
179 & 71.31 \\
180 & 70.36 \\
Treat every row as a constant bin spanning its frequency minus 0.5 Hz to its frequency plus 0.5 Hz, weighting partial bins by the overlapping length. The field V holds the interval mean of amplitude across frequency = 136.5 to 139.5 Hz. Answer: 32.2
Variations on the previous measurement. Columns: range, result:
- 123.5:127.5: 58.2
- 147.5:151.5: 37.9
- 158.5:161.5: 66.9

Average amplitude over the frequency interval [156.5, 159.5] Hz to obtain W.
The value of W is 62.7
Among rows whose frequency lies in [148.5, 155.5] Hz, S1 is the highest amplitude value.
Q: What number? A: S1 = 52.3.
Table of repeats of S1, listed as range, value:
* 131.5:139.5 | 45.22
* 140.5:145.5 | 31.1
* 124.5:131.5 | 60.47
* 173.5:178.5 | 72.23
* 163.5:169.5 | 70.14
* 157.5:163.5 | 69.81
